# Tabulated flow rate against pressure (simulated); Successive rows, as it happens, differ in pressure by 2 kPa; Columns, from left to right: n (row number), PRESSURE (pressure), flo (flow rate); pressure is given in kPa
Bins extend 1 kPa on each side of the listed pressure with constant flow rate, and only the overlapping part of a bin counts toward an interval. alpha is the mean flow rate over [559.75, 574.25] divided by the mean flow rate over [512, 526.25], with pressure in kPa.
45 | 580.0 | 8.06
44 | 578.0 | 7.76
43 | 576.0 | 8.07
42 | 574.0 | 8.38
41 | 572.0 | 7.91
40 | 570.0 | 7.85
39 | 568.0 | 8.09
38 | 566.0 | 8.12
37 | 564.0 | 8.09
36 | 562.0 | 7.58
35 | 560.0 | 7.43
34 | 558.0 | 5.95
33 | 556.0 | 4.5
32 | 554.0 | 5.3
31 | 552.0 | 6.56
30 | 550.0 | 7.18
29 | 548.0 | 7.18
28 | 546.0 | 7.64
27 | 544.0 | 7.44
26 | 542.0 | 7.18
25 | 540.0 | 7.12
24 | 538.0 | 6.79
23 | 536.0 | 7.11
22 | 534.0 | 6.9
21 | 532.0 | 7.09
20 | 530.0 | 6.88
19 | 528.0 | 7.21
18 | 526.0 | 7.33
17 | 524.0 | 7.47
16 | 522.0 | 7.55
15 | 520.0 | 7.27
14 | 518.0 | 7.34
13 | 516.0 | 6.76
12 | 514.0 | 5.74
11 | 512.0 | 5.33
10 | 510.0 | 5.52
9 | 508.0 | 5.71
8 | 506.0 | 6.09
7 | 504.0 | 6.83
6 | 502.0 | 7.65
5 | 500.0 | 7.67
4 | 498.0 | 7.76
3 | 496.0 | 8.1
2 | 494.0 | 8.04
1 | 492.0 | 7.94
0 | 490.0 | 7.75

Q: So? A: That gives 1.14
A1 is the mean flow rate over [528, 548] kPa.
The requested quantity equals 7.13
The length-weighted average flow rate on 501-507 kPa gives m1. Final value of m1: 6.86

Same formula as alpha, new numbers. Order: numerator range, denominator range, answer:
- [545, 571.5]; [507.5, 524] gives 1.09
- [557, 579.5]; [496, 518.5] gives 1.17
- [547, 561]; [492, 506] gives 0.83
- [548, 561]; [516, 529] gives 0.85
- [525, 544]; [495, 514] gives 1.06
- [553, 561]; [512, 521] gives 0.88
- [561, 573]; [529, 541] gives 1.14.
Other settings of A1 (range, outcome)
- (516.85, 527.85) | 7.37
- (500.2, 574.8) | 6.98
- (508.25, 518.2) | 6.01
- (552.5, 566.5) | 6.65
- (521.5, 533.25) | 7.23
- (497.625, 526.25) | 6.77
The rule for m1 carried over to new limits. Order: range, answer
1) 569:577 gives 8.05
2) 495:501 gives 7.84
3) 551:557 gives 5.45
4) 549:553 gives 6.87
